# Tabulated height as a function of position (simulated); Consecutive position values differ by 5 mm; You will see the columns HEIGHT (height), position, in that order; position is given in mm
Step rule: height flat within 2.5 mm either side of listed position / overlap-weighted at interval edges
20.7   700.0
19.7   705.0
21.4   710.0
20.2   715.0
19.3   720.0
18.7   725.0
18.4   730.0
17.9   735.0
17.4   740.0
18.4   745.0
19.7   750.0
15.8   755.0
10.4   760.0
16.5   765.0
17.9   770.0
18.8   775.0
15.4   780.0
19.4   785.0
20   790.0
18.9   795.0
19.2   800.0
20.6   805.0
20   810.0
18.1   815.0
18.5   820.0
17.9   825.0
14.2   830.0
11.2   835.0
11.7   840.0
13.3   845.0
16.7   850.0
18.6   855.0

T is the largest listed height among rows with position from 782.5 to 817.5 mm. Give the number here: 20.6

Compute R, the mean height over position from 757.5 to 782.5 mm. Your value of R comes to 15.8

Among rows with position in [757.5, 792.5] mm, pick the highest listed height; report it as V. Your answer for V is 20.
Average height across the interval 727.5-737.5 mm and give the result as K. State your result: 18.1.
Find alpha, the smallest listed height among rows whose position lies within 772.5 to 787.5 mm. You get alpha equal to 15.4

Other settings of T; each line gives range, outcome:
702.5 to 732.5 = 21.4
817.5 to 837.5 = 18.5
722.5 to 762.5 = 19.7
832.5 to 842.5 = 11.7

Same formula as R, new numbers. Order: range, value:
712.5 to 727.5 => 19.4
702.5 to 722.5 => 20.1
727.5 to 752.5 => 18.4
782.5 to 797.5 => 19.4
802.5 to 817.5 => 19.6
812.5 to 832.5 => 17.2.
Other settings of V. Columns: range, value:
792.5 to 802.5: 19.2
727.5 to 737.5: 18.4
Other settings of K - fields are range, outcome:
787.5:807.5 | 19.7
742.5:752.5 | 19.1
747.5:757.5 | 17.8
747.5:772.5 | 16.1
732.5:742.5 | 17.6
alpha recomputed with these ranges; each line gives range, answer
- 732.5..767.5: 10.4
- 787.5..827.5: 17.9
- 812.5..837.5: 11.2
